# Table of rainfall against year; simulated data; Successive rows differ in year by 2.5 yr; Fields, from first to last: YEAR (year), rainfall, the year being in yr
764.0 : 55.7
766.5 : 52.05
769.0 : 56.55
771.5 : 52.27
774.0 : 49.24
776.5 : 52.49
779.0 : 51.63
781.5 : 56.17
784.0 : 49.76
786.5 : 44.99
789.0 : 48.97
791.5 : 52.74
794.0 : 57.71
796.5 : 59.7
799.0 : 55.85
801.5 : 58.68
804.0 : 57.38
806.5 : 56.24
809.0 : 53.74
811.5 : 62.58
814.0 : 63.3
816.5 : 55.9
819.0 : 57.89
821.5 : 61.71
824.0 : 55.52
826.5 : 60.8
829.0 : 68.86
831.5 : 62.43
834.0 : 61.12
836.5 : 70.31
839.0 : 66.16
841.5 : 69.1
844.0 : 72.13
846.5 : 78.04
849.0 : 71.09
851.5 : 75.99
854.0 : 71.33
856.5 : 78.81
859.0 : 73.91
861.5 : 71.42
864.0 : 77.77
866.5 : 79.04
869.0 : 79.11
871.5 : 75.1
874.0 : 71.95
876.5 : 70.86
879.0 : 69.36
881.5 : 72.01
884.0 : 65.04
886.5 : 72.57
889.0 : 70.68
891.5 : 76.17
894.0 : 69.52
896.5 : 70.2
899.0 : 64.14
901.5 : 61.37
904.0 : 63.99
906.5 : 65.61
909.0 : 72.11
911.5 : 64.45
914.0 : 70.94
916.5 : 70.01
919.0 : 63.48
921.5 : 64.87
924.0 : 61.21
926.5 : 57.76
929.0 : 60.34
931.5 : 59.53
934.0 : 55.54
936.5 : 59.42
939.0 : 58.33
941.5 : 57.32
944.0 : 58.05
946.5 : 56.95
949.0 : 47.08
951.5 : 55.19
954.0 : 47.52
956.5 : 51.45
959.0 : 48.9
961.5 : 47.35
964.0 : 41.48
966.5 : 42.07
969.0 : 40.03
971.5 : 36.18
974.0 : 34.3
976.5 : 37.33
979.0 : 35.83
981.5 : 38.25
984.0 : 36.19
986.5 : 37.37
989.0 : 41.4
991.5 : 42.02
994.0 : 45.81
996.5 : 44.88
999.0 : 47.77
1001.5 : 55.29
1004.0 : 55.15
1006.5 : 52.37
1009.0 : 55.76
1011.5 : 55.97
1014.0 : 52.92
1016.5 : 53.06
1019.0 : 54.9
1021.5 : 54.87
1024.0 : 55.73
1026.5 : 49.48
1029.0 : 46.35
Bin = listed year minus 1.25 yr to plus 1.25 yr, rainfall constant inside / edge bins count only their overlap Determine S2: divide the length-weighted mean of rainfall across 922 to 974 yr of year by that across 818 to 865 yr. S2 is 0.76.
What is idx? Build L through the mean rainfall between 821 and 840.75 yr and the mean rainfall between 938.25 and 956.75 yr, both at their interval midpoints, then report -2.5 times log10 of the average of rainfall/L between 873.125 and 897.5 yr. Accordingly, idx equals -0.20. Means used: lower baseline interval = 63.6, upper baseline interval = 54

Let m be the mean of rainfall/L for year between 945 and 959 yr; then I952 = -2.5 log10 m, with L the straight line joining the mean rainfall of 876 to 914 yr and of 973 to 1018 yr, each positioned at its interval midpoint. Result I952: 0.08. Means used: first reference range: 68.6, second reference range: 45.8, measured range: 51.5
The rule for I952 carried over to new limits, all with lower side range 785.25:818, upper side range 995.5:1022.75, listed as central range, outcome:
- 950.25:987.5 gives 0.27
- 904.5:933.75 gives -0.18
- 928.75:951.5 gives -0.05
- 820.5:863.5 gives -0.24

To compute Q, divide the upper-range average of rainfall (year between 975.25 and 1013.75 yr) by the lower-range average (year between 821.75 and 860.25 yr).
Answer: 0.66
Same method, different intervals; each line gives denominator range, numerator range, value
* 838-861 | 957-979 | 0.56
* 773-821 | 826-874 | 1.30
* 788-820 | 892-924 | 1.17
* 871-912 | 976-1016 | 0.67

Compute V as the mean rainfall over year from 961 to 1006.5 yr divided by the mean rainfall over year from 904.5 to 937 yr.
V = 0.67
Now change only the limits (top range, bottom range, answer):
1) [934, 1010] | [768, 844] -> 0.81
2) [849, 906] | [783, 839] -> 1.23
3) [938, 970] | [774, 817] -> 0.91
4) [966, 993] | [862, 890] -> 0.52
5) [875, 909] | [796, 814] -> 1.18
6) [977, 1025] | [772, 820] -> 0.87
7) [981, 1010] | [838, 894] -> 0.63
